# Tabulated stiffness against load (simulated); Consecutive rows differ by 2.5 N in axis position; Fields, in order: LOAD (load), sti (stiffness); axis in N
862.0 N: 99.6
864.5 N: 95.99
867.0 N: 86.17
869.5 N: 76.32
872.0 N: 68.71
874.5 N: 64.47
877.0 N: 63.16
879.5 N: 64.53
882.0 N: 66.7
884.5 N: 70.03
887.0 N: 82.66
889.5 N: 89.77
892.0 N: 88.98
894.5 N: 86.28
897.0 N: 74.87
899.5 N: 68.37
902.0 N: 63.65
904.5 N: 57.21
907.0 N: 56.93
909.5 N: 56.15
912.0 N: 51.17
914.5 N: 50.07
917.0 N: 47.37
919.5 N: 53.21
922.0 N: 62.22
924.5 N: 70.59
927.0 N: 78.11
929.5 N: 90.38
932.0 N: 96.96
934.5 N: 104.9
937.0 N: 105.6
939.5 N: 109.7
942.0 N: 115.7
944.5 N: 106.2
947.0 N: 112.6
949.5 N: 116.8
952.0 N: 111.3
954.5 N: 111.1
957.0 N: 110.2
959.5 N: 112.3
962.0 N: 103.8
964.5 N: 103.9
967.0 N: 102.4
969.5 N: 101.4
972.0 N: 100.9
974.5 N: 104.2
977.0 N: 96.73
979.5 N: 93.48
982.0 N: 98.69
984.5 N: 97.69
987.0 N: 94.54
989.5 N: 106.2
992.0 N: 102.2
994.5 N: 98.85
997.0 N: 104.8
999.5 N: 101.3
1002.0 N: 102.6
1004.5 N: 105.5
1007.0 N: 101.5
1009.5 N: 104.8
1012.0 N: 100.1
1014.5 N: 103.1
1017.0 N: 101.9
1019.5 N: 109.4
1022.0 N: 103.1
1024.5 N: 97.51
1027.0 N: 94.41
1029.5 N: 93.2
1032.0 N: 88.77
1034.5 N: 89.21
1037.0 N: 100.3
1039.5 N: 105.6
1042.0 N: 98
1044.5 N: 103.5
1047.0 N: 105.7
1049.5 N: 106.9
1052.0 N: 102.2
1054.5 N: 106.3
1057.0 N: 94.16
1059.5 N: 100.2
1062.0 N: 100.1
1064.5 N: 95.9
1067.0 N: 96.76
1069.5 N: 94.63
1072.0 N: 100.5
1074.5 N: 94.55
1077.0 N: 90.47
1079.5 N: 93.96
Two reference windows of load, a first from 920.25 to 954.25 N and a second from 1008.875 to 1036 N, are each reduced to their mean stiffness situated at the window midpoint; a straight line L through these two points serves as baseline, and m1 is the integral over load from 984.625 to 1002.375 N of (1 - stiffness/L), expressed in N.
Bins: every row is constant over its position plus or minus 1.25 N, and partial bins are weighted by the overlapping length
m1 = -0.5 N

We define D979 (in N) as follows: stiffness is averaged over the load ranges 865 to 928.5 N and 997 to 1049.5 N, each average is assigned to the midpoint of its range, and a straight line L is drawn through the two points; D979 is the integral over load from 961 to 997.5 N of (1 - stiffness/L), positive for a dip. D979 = -4.57 N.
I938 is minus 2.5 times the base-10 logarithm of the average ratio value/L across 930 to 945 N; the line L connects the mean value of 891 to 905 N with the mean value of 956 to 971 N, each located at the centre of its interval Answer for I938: -0.14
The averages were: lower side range 73.8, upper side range 106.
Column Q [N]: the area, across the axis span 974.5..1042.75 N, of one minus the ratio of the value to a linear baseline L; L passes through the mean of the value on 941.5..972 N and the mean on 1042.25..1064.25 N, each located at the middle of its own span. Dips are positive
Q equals 3.3 N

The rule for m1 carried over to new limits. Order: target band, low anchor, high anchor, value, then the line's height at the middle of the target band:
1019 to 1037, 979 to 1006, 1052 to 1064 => 0.75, 100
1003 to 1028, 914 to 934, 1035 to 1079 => -3.26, 90.5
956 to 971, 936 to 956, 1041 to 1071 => 0.54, 109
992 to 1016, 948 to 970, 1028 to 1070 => 0.28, 104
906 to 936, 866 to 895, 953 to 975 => 7.32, 90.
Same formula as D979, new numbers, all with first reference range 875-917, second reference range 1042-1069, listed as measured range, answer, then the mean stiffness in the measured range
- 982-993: -1.7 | 99.9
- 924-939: -3.6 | 93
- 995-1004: -1.4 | 103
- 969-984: -2.6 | 99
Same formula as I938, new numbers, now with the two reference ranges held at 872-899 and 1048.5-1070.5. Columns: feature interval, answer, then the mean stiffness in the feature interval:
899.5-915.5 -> 0.34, 56.9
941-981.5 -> -0.24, 106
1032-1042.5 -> -0.01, 97.2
